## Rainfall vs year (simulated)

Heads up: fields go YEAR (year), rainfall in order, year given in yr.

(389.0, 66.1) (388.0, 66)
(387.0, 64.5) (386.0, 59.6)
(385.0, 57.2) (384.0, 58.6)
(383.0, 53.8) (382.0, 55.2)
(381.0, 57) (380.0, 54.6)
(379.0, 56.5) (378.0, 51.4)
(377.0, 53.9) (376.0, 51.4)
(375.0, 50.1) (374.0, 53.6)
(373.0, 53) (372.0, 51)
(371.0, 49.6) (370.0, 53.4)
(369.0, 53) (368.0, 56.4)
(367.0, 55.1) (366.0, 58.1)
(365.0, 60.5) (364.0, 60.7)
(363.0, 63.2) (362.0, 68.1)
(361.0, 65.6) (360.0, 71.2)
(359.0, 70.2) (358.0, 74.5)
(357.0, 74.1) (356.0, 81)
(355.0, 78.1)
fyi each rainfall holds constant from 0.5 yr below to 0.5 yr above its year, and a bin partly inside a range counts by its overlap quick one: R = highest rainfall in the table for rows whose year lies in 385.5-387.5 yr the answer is 64.5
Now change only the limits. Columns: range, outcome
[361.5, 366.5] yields 68.1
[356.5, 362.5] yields 74.5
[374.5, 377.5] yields 53.9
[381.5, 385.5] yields 58.6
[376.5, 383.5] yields 57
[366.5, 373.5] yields 56.4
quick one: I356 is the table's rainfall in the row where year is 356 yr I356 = 81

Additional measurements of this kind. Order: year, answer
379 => 56.5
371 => 49.6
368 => 56.4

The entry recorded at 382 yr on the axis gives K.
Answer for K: 55.2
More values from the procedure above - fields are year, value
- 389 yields 66.1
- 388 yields 66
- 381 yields 57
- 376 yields 51.4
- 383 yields 53.8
